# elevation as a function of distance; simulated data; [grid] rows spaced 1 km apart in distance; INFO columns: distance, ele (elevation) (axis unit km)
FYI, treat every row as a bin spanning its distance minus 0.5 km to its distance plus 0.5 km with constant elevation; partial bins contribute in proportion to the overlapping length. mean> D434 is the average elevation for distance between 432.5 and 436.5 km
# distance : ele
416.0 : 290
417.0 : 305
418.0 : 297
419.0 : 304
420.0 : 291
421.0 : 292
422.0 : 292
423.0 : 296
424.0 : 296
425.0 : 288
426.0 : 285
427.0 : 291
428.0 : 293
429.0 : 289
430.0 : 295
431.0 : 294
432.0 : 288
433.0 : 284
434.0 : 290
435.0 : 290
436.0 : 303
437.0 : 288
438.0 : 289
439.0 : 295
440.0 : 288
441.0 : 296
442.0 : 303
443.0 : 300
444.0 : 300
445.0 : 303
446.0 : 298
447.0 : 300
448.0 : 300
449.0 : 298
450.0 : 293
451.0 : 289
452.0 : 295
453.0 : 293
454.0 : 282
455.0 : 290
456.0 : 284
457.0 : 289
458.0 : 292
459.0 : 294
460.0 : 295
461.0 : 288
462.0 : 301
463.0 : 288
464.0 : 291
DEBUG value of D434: 292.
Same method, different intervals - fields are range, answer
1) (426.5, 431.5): 292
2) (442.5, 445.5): 301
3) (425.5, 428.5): 290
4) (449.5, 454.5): 290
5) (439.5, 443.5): 297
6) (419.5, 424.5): 293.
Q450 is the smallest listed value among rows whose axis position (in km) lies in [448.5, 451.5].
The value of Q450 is 289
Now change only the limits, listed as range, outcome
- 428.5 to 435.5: 284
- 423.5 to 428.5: 285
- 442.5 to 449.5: 298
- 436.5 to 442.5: 288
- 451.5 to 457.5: 282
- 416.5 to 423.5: 291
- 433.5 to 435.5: 290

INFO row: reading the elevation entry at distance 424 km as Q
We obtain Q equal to 296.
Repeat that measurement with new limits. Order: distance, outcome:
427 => 291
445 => 303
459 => 294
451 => 289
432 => 288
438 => 289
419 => 304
